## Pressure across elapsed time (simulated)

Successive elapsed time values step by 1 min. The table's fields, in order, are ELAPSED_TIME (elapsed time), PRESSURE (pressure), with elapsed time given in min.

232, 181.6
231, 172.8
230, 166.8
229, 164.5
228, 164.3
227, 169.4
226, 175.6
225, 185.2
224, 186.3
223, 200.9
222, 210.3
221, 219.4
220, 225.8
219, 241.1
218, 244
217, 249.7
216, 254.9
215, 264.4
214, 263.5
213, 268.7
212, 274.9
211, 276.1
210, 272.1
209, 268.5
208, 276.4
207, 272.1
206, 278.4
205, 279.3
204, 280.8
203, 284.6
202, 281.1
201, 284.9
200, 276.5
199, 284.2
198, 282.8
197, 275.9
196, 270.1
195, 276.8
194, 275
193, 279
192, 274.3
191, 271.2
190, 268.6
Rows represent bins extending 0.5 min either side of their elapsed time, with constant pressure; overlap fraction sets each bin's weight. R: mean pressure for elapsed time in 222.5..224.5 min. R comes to 194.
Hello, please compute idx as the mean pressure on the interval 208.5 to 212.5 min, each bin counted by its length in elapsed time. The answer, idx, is 273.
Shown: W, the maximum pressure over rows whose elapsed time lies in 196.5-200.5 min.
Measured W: 284.2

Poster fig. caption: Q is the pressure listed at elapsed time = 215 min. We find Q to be 264.4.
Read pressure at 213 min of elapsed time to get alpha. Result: 268.7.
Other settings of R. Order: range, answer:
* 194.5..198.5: 276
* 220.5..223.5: 210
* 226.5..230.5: 166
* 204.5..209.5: 275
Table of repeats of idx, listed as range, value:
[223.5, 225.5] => 186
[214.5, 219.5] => 251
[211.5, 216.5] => 265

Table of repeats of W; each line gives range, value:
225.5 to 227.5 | 175.6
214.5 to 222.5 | 264.4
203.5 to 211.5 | 280.8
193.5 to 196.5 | 276.8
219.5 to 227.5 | 225.8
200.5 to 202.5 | 284.9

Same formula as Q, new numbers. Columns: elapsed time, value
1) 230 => 166.8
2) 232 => 181.6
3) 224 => 186.3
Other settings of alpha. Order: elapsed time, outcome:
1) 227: 169.4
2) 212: 274.9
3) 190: 268.6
